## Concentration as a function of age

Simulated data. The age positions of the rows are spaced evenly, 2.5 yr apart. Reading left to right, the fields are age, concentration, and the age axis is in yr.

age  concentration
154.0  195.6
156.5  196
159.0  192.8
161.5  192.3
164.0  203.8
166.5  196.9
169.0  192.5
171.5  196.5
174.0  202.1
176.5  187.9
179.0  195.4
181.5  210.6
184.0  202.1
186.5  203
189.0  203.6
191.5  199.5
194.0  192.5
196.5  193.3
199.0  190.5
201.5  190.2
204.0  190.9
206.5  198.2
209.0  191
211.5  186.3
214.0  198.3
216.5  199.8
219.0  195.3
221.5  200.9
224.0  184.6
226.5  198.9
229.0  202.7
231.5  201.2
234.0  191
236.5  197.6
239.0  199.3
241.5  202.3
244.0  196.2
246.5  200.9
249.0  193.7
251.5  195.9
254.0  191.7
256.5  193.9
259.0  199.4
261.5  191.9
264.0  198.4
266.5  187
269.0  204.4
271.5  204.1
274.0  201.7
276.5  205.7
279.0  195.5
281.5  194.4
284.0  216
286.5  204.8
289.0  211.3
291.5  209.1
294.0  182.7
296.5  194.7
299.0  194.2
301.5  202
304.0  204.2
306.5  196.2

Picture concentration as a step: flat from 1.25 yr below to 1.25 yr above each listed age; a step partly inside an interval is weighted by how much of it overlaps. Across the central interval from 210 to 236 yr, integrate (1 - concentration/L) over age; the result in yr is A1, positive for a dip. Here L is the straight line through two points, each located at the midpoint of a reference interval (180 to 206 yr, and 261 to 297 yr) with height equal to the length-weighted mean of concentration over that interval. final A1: 0.35 yr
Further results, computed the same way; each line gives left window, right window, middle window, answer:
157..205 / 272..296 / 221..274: 0.9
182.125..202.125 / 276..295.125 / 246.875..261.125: 0.4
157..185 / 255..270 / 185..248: 0.1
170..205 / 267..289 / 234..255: 0.4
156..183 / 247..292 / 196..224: 0.6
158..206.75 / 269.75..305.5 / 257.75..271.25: 0.2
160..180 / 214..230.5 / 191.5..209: 0.3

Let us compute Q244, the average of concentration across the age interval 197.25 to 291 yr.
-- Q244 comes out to 198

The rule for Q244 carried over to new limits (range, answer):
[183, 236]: 196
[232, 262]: 196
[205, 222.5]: 196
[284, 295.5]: 203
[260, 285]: 200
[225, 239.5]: 198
